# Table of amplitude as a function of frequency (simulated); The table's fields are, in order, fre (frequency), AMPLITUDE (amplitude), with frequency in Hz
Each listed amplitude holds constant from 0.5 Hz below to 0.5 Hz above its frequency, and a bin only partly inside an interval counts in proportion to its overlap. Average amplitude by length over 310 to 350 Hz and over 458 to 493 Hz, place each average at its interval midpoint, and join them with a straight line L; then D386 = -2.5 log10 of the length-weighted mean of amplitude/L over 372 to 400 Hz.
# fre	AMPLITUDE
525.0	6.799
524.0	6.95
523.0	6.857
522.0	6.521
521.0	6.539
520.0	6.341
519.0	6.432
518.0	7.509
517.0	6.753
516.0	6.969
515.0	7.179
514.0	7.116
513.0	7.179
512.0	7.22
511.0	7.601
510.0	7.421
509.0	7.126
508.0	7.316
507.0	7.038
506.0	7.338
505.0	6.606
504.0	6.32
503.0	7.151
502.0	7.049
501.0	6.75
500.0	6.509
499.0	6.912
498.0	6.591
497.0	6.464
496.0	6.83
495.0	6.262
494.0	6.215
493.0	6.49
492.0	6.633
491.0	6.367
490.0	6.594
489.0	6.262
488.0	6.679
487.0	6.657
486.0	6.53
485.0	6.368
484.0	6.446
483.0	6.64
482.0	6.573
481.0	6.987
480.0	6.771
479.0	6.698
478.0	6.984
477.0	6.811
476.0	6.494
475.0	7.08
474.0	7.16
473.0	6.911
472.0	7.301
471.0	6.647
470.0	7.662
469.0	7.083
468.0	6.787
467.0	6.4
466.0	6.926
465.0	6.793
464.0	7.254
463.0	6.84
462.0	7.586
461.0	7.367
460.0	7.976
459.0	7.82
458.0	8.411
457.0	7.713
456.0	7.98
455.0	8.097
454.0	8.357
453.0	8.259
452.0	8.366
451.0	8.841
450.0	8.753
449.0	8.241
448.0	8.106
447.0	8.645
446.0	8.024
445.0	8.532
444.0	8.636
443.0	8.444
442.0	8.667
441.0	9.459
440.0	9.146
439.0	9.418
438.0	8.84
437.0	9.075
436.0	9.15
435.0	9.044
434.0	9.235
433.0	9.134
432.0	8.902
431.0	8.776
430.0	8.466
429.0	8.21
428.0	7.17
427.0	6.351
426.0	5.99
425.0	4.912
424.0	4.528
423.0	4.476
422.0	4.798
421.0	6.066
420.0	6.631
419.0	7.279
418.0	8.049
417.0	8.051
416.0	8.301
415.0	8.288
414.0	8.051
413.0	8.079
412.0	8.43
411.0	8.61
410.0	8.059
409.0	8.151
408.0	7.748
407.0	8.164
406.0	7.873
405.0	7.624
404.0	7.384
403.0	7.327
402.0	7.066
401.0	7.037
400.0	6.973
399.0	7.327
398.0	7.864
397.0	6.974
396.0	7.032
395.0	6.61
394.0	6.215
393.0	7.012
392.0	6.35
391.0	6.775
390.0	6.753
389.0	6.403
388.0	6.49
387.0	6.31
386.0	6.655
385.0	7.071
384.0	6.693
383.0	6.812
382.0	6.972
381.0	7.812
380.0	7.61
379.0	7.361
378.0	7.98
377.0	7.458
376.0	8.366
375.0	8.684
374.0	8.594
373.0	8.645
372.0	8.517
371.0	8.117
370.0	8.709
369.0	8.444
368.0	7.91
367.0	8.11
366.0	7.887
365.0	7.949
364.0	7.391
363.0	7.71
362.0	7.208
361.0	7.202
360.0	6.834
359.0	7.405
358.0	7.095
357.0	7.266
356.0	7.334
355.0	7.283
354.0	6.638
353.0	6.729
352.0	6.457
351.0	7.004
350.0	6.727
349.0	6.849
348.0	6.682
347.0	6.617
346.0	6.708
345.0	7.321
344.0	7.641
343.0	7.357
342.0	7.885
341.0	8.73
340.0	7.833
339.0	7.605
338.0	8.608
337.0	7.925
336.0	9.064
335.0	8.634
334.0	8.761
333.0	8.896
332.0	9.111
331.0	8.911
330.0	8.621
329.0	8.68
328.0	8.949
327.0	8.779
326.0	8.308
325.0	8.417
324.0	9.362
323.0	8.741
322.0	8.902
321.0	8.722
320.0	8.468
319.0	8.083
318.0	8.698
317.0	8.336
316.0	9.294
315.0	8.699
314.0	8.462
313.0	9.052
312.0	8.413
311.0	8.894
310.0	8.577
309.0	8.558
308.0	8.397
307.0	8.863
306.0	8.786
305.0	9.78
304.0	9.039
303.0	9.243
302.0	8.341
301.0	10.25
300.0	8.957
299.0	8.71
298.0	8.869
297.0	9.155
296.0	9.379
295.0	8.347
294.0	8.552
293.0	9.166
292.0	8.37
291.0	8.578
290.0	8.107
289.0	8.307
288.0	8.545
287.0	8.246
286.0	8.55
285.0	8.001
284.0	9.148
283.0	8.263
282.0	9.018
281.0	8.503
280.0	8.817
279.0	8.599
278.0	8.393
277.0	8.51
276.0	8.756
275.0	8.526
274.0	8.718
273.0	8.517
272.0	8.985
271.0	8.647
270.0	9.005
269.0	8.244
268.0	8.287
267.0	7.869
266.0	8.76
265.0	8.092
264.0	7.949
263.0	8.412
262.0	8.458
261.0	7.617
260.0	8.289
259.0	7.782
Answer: 0.08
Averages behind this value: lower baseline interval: 8.32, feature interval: 7.23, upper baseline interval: 6.9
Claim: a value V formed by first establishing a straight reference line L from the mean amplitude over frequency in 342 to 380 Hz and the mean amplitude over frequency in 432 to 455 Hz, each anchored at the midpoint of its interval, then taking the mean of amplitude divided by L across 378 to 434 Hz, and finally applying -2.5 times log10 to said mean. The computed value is 0.13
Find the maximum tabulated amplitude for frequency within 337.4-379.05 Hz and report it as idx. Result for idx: 8.73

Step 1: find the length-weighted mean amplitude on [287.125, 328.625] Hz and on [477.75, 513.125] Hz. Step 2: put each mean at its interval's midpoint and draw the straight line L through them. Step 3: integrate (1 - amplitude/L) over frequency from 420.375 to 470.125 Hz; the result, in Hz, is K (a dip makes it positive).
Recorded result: -3.4 Hz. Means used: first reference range 8.76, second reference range 6.76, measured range 7.79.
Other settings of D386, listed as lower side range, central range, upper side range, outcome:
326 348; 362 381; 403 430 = -0.04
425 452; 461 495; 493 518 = 0.12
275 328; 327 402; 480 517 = 0.08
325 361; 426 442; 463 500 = -0.21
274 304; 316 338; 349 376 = -0.07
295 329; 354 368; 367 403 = 0.06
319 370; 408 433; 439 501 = 0.03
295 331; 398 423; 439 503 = 0.06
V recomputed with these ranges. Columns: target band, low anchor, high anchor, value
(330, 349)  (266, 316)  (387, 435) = 0.018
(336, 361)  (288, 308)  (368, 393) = 0.101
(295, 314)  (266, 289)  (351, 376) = -0.083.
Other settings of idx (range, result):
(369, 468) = 9.459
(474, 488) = 7.16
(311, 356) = 9.362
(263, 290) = 9.148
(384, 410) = 8.164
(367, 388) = 8.709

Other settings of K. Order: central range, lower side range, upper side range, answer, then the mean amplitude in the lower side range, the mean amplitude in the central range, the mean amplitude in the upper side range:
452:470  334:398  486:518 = -1.3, 7.43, 7.54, 6.83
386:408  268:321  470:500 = 1.7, 8.7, 7.03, 6.68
